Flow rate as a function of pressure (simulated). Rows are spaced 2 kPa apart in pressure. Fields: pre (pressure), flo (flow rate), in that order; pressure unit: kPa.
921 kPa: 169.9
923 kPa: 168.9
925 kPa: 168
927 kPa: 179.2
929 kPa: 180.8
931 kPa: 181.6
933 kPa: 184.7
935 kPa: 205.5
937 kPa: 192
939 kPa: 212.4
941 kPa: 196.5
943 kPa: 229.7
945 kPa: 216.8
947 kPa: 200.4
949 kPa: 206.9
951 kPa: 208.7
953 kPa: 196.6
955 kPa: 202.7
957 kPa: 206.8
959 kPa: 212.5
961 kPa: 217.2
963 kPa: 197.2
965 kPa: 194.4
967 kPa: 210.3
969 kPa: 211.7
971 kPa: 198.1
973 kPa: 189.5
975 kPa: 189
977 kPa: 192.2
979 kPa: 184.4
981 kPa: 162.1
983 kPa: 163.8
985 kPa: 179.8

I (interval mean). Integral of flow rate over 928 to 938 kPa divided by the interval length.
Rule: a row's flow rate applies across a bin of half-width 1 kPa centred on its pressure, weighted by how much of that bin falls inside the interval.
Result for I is 189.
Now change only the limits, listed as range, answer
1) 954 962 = 210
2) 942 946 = 223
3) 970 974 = 194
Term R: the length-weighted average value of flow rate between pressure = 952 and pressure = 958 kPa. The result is 202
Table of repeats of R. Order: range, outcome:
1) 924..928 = 174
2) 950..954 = 203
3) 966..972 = 207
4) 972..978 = 190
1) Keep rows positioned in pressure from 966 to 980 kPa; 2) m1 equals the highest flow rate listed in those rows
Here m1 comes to 211.7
